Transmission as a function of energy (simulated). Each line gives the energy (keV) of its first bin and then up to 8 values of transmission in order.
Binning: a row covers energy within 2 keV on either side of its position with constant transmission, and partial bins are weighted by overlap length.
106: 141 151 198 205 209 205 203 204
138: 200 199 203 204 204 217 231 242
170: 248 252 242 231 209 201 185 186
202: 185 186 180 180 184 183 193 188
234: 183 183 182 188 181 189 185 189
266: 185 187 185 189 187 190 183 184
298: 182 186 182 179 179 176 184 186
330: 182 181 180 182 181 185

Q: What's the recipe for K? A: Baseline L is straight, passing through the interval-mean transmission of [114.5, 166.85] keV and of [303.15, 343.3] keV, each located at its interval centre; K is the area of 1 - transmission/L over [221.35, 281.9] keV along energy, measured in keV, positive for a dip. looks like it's 1.84 keV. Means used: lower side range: 209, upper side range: 181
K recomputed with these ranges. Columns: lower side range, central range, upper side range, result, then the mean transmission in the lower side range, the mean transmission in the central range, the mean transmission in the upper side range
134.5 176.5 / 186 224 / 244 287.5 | 3.4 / 220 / 187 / 187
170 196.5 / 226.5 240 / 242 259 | 0.6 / 221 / 186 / 185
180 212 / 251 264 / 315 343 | 0.1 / 195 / 187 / 181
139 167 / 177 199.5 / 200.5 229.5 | -1.3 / 213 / 208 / 185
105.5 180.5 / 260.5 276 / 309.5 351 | 0.4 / 210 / 186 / 181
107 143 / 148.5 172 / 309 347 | -3.9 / 196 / 225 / 181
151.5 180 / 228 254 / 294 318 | 2.6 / 233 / 185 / 181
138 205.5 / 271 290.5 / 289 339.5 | 0.2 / 214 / 187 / 182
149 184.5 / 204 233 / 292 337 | 3.9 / 231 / 185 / 182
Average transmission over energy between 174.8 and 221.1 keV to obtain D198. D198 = 198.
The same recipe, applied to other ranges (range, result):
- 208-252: 184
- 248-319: 184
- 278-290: 188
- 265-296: 186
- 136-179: 222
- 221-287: 186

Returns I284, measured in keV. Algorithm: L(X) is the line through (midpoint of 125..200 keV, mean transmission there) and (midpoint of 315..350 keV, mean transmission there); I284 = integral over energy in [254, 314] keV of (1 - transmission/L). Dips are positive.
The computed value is 1.8 keV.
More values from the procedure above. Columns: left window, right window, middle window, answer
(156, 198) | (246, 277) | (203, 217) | 1.8 keV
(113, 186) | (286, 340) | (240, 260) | 1.1 keV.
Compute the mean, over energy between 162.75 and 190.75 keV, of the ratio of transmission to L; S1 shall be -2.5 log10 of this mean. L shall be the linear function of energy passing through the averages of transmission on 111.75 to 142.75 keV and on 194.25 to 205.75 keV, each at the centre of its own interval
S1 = -0.218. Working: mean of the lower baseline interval 203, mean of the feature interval 233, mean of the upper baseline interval 186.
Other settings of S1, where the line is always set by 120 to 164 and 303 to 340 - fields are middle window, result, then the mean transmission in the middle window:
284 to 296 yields 0.000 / 186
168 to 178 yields -0.221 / 248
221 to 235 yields 0.042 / 187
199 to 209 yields 0.075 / 185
